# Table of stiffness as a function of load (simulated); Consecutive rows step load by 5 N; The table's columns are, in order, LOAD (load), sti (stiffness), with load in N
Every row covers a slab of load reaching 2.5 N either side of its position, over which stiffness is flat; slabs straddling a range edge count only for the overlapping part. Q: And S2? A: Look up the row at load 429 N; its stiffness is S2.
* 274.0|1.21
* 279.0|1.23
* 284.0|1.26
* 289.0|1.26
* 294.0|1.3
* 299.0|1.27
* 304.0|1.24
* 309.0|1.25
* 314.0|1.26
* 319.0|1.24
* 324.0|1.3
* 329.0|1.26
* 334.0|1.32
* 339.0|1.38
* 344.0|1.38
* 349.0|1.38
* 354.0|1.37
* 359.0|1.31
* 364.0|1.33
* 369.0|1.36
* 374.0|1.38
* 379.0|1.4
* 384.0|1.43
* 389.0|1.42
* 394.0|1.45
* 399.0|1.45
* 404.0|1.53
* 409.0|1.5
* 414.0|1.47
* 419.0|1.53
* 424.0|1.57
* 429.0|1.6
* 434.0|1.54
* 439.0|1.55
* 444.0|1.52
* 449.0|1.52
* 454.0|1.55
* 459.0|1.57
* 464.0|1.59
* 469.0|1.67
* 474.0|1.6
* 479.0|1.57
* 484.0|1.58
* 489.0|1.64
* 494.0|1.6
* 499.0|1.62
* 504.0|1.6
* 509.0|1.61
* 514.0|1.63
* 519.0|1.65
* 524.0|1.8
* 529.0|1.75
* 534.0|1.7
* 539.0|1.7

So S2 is 1.6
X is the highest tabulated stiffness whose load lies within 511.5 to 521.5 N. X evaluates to 1.65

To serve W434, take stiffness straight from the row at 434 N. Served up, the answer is 1.54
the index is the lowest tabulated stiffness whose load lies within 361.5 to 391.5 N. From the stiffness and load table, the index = 1.33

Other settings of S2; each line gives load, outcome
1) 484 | 1.58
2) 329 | 1.26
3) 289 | 1.26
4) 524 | 1.8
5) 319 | 1.24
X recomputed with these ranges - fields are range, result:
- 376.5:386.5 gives 1.43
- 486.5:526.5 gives 1.8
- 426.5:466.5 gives 1.6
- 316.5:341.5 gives 1.38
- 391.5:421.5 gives 1.53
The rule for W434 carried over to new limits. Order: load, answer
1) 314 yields 1.26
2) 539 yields 1.7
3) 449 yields 1.52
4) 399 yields 1.45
